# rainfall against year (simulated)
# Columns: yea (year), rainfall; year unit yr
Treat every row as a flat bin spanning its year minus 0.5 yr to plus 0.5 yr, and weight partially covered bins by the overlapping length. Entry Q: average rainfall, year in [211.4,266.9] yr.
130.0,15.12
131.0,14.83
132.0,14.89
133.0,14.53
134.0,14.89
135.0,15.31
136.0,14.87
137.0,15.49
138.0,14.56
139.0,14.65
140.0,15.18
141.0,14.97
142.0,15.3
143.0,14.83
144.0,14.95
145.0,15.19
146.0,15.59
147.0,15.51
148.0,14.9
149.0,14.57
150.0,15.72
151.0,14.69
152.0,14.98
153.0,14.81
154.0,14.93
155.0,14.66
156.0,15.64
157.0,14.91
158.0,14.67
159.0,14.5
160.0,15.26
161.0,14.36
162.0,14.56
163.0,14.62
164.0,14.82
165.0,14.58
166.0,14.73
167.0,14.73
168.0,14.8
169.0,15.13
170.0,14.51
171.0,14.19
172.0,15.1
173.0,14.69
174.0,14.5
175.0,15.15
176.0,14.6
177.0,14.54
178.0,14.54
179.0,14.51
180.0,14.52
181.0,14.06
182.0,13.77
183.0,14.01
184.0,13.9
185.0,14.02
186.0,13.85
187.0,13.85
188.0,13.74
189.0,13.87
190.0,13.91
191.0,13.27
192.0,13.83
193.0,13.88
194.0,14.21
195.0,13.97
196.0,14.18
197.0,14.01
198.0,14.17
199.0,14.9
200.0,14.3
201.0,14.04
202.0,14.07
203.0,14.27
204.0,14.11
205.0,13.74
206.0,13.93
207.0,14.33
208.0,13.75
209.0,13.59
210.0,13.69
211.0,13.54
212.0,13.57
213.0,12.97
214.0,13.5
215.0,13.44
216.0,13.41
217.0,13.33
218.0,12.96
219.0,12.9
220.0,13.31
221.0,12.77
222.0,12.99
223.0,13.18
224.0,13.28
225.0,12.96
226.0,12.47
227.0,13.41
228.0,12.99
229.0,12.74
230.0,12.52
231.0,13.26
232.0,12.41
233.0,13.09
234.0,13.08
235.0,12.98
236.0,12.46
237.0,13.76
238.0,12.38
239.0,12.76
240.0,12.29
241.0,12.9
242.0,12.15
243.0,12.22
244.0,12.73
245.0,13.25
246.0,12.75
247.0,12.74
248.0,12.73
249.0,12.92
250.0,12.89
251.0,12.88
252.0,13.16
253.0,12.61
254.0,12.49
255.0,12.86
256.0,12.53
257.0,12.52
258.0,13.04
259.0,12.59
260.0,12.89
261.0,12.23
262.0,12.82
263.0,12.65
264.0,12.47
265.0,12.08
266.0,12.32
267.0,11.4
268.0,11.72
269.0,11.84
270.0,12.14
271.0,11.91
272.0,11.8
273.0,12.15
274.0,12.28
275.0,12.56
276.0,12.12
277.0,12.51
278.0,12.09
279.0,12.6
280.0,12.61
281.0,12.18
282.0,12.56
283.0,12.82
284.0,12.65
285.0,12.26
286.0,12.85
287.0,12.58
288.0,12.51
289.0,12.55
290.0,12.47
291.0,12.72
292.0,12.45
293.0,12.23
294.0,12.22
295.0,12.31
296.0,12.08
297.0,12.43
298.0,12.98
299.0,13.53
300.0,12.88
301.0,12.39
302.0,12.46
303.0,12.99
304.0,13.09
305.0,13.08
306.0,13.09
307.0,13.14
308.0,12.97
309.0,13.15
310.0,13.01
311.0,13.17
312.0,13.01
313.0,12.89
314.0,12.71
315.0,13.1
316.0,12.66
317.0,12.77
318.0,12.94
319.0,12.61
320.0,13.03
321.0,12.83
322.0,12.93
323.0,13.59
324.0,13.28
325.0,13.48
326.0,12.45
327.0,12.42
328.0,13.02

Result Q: 12.8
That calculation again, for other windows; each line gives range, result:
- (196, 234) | 13.5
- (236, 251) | 12.7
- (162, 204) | 14.3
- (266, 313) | 12.5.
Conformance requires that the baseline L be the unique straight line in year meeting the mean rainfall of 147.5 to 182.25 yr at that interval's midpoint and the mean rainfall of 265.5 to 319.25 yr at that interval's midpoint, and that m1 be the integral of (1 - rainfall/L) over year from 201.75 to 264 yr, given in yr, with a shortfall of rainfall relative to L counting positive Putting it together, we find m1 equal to 2.5 yr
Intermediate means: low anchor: 14.7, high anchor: 12.6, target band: 13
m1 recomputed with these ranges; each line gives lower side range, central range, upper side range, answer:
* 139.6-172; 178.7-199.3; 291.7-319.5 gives 0.6 yr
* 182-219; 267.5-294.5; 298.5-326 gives 1.8 yr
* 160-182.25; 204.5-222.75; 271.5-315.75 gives 0.7 yr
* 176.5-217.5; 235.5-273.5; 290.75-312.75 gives 2.2 yr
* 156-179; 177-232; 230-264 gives 0.5 yr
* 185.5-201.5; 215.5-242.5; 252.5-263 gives 0.7 yr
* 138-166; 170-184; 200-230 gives -0.1 yr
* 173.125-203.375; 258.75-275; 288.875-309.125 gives 1.1 yr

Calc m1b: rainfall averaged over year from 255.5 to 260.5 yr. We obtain 12.7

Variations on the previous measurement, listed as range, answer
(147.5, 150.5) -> 15.1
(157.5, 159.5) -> 14.6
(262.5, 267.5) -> 12.2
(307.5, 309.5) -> 13.1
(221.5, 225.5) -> 13.1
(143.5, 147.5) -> 15.3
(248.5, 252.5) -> 13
